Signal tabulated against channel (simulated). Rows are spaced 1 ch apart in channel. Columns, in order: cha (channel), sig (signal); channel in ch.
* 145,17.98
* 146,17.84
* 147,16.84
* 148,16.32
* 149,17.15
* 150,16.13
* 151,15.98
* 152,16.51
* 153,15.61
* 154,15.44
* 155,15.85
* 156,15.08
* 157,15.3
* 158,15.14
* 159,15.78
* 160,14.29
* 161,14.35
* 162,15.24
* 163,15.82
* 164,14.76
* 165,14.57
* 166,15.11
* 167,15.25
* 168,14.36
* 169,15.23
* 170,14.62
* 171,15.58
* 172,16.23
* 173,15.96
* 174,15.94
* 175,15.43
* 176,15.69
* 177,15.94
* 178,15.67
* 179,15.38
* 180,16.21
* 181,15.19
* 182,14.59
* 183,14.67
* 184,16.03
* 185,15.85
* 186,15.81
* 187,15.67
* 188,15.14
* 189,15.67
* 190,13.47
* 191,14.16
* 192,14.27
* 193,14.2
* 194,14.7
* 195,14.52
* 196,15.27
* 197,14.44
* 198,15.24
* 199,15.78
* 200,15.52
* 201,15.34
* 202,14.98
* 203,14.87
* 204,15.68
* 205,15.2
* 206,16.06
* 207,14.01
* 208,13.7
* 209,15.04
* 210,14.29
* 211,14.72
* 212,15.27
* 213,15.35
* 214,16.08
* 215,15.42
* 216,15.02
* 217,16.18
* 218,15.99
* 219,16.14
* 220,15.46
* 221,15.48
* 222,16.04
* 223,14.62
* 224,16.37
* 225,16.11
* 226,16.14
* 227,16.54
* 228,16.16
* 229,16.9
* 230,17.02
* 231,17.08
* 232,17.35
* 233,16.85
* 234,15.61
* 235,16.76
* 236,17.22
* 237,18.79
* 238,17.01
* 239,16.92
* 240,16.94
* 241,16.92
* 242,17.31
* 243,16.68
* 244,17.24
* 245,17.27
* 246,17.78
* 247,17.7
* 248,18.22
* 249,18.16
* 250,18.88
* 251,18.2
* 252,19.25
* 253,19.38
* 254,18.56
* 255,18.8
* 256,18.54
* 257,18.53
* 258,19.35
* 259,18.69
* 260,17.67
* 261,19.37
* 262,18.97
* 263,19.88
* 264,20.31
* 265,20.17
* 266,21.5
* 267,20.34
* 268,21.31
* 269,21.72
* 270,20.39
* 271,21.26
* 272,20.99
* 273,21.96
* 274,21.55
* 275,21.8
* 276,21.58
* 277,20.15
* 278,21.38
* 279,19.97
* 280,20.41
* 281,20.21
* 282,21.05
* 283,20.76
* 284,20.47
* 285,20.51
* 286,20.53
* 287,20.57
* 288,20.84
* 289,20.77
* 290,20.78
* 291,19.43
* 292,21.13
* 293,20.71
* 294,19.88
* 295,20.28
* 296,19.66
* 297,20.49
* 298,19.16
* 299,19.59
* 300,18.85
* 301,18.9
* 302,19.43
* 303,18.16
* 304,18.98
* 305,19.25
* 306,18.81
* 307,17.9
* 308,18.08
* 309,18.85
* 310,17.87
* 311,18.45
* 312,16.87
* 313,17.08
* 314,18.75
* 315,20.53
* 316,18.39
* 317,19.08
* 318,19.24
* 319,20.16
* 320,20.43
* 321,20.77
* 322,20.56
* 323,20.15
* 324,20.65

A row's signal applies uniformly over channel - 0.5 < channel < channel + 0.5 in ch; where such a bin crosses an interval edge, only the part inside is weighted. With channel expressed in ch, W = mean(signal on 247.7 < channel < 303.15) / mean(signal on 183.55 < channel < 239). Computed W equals 1.3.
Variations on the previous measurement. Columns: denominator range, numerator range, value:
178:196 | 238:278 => 1.28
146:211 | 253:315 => 1.29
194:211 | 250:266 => 1.28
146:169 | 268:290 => 1.35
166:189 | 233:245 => 1.10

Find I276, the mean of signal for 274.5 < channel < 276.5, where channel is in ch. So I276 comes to 21.7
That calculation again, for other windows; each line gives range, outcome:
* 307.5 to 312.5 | 18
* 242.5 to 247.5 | 17.3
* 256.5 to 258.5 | 18.9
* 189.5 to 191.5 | 13.8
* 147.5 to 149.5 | 16.7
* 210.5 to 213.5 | 15.1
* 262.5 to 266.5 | 20.5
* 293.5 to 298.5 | 19.9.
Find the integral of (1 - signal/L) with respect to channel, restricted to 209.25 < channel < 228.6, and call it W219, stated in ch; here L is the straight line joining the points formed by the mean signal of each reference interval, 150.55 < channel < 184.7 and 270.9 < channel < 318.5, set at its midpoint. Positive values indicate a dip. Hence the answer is 1.7 ch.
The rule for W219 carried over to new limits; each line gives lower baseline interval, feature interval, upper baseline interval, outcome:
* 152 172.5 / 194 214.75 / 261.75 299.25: 2.5 ch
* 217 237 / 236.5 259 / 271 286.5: 0.2 ch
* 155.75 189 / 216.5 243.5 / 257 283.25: 2.7 ch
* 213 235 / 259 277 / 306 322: -3.2 ch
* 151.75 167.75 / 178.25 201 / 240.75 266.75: 1.7 ch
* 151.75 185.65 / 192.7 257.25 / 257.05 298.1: 5.9 ch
